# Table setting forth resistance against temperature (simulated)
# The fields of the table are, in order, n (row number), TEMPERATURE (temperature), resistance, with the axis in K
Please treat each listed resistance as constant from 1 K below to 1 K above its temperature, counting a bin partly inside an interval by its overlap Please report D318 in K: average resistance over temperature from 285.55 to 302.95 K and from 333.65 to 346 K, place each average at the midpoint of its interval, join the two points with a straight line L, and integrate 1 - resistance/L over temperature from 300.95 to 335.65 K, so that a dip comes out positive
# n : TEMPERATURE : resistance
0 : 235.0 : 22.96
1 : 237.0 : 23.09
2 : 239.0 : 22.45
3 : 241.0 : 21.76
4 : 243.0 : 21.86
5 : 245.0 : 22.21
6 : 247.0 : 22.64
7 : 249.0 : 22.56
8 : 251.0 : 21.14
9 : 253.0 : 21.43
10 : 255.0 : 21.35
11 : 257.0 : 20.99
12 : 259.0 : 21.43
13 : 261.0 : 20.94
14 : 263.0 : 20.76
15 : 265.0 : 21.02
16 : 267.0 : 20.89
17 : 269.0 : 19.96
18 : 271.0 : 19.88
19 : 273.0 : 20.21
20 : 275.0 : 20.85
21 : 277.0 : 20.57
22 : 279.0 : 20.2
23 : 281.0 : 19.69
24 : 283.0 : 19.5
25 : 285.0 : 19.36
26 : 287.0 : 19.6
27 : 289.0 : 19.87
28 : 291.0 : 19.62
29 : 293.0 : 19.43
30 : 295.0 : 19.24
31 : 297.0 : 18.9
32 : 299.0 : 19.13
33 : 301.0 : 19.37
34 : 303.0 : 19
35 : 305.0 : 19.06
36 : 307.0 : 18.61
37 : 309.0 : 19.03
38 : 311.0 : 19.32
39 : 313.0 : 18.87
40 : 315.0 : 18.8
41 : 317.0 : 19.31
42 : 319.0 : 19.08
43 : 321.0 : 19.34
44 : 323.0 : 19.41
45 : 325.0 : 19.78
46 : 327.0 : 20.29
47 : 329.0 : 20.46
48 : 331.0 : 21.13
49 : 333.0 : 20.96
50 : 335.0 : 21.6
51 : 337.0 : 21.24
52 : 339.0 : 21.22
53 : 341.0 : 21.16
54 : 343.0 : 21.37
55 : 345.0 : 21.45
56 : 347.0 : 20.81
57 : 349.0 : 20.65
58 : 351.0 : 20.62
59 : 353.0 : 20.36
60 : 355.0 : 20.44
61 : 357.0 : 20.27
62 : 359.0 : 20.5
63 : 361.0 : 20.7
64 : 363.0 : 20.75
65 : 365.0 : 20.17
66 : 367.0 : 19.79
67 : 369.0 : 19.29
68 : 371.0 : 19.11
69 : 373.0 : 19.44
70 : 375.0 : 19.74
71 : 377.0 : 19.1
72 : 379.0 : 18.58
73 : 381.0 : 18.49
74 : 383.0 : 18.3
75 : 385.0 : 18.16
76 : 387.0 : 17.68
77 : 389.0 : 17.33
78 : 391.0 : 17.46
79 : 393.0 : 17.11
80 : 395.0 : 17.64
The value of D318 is 1.3 K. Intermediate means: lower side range 19.4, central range 19.6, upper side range 21.3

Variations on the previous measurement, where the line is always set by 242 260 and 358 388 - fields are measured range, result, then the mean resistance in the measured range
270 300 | 1.89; 19.7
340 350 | -0.61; 21.1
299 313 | 1.08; 19.1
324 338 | -0.44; 20.8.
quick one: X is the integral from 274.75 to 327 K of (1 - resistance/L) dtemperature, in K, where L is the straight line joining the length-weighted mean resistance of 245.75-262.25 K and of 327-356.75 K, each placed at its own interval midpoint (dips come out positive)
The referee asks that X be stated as 4.4 K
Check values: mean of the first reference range 21.6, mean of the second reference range 20.9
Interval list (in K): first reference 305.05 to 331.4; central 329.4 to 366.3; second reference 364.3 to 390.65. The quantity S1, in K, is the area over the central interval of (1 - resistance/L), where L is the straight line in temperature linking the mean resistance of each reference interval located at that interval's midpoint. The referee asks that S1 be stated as -3.31 K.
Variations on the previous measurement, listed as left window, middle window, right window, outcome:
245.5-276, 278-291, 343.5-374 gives 0.7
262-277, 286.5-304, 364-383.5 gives 0.7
